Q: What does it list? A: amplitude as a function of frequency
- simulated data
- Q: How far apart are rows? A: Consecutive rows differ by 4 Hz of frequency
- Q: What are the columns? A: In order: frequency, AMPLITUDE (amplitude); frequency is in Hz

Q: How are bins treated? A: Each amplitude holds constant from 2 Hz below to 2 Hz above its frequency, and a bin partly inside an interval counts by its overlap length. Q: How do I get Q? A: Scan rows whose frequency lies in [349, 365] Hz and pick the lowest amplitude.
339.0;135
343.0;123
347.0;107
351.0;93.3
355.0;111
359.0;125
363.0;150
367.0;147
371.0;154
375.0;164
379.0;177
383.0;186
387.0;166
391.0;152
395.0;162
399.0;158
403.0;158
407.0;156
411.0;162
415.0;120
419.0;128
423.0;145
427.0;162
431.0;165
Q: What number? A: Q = 93.3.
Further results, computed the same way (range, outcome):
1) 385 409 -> 152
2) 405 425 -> 120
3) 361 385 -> 147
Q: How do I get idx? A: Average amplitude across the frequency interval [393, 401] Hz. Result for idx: 160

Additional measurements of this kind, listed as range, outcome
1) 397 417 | 151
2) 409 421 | 137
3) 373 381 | 170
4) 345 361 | 109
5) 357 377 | 148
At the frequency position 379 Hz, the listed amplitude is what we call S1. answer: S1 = 177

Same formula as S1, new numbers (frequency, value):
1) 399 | 158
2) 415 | 120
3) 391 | 152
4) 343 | 123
